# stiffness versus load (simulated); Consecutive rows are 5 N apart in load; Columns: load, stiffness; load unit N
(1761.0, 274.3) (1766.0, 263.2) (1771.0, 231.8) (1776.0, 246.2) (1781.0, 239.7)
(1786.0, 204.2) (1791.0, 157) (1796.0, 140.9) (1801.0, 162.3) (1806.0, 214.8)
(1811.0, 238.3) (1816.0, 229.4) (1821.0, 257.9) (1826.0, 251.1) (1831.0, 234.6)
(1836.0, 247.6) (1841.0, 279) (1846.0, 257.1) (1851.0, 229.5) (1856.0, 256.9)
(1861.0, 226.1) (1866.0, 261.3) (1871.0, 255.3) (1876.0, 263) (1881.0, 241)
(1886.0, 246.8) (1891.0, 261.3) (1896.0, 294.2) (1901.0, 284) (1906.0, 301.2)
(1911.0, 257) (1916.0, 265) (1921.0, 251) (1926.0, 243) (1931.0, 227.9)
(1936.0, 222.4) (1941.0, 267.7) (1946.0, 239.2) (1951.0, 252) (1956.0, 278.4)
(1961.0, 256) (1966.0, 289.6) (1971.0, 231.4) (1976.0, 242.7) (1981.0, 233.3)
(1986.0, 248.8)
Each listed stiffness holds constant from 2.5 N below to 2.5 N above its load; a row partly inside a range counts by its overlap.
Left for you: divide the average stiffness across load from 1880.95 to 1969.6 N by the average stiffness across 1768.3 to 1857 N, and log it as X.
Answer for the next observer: 1.15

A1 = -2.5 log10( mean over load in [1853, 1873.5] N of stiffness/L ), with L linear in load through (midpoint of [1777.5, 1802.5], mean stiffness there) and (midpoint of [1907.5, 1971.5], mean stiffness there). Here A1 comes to -0.14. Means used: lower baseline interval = 184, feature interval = 249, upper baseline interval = 254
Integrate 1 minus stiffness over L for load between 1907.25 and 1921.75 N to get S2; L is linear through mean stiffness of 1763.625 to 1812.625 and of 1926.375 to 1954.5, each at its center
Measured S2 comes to -1.5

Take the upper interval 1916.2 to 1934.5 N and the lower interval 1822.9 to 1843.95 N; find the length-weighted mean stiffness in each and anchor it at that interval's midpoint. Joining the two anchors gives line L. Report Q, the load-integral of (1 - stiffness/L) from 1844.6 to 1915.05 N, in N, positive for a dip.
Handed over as -3.4 N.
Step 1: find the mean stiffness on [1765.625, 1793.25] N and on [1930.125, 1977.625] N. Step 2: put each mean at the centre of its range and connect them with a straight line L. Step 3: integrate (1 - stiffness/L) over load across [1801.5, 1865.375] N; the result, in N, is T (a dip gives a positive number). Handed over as -2.98 N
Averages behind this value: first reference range 221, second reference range 252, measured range 242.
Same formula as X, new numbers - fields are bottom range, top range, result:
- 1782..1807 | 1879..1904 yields 1.50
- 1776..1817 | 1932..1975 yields 1.27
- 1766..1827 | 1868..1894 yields 1.18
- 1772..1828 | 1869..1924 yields 1.25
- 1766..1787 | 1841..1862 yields 1.05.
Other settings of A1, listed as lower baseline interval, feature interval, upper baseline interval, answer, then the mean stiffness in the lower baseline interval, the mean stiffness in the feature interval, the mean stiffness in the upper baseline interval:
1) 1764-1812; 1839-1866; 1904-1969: -0.09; 208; 250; 257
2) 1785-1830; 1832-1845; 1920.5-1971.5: -0.19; 207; 259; 252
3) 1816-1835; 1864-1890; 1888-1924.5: 0.04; 245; 254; 272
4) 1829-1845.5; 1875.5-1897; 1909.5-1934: -0.03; 255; 259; 248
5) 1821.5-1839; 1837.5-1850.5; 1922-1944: -0.06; 247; 261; 241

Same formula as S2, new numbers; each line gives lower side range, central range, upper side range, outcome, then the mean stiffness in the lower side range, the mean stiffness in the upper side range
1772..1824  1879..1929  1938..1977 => -4.76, 210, 257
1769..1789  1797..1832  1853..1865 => 1.86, 229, 243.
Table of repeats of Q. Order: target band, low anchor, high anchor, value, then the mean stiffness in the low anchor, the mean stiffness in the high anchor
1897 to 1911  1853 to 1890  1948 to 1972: -1.7 N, 250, 263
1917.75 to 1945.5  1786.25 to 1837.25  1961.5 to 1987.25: -0.3 N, 212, 250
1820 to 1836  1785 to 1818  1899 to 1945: -3.2 N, 191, 257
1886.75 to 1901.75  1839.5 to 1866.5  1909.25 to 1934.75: -1.6 N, 250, 247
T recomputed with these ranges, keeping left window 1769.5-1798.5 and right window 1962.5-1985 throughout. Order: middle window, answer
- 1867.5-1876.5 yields -1.4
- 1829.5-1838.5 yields -1.1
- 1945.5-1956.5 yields -0.5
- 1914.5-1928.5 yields -0.9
